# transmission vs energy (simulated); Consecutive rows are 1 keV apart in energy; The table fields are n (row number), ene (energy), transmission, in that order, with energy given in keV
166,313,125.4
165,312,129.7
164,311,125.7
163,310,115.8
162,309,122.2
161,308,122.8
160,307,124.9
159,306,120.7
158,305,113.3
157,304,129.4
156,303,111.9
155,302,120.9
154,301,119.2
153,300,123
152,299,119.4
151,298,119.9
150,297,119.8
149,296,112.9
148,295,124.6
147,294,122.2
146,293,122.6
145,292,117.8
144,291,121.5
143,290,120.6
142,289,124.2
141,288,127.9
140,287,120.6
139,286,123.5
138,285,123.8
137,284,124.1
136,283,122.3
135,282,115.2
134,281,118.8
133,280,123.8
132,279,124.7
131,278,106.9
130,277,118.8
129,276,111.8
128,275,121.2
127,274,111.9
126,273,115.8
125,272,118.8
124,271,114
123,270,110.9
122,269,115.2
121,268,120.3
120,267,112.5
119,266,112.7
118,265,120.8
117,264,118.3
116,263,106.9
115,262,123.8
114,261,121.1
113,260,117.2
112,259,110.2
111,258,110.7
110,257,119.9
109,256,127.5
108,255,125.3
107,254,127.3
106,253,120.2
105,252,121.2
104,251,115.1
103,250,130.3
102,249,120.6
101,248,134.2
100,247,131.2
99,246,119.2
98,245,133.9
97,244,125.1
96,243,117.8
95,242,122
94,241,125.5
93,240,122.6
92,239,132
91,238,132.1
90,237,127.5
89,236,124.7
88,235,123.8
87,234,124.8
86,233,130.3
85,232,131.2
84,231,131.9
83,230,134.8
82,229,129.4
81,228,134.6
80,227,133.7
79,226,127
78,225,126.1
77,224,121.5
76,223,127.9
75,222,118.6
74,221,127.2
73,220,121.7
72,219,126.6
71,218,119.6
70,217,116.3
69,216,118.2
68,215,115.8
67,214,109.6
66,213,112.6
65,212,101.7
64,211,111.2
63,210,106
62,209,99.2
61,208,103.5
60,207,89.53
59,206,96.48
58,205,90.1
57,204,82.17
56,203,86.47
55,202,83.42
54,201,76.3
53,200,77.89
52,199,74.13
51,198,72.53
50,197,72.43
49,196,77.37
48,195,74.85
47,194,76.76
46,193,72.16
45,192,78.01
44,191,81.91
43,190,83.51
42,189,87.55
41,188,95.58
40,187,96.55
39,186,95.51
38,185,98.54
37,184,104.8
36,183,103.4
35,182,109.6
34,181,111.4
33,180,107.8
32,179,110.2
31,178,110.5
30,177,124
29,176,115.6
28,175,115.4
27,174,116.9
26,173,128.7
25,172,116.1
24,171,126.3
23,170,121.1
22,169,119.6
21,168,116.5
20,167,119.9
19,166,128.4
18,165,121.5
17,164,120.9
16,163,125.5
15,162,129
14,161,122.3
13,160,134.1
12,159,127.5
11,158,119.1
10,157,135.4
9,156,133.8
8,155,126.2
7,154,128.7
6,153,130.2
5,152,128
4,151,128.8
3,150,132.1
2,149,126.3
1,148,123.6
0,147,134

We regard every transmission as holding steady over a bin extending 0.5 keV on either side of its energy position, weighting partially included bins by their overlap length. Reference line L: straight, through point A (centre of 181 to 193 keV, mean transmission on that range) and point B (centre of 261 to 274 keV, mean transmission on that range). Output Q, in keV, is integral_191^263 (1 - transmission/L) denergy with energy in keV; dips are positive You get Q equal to -4.9 keV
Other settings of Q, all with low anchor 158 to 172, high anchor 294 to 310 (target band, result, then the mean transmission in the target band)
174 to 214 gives 9.2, 94.5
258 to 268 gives 0.4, 116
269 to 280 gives 0.5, 116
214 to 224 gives 0.1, 121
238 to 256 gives -0.5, 125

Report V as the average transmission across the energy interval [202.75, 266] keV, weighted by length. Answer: 119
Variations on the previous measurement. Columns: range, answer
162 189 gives 114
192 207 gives 79.8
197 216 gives 93.9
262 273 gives 115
